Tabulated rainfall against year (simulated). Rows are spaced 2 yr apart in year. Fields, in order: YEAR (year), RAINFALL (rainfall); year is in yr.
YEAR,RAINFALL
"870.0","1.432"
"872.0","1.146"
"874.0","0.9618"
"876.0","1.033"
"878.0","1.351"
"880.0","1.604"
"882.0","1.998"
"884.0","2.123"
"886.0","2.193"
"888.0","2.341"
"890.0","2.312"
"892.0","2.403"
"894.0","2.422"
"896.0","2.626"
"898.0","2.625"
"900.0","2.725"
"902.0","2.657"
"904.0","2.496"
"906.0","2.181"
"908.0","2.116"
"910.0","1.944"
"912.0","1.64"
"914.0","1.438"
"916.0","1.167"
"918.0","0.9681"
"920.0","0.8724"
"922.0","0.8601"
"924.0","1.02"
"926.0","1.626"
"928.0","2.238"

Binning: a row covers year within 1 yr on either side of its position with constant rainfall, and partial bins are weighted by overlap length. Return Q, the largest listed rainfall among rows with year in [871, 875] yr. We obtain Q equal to 1.146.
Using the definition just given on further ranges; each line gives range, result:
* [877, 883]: 1.998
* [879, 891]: 2.341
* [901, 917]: 2.657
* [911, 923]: 1.64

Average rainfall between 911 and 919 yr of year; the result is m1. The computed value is 1.3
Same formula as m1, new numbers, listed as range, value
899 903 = 2.69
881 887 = 2.1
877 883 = 1.65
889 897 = 2.44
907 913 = 1.9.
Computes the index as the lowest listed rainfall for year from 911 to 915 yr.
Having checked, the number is 1.438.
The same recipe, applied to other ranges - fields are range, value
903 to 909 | 2.116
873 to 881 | 0.9618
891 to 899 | 2.403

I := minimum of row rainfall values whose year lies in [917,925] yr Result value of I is 0.8601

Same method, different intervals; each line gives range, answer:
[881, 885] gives 1.998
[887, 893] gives 2.312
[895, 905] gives 2.496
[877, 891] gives 1.351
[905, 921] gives 0.8724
